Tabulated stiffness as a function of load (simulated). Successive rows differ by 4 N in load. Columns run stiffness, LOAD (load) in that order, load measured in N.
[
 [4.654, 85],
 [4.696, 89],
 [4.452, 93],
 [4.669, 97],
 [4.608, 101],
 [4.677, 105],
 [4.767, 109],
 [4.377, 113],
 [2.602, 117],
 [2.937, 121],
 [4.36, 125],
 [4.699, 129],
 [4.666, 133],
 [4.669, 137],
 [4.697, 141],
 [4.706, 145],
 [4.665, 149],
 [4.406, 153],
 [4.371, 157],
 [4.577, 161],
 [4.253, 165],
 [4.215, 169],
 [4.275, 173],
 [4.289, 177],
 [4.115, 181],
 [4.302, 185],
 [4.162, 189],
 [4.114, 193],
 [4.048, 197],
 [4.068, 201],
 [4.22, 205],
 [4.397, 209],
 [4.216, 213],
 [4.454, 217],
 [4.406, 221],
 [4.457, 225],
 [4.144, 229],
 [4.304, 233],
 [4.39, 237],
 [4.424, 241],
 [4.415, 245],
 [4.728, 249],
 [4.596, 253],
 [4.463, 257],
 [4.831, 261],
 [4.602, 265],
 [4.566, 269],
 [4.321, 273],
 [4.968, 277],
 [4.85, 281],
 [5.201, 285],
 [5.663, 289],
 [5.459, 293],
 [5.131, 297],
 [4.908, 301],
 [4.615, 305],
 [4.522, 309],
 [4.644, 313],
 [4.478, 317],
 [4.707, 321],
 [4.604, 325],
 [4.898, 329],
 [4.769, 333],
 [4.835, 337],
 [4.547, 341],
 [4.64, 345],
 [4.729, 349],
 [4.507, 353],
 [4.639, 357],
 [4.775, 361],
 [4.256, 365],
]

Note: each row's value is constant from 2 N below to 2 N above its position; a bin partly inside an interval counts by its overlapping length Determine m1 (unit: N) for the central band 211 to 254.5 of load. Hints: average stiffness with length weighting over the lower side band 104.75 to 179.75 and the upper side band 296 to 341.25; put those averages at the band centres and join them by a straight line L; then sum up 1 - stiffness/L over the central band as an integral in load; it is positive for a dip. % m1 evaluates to 1.1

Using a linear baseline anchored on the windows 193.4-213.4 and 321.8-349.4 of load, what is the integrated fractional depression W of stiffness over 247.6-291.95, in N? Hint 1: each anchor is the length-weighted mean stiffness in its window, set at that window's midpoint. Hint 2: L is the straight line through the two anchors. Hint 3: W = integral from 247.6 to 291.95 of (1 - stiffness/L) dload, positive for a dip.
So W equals -3.6 N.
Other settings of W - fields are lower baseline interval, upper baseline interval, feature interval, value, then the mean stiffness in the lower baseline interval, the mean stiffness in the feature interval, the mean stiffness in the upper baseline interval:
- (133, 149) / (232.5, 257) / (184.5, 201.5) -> 1.7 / 4.68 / 4.13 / 4.49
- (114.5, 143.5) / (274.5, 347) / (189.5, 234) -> 1.9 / 4.11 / 4.25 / 4.85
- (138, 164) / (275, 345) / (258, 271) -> 0.3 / 4.56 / 4.65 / 4.86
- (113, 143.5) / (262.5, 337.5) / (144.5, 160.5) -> -1.2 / 4.12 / 4.52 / 4.83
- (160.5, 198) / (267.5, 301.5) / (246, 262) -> 0.5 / 4.23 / 4.63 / 5.02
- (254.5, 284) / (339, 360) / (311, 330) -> -0.1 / 4.67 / 4.65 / 4.62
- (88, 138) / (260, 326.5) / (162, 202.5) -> 2.8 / 4.31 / 4.2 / 4.83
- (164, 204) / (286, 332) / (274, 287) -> -0.6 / 4.18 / 4.95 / 4.88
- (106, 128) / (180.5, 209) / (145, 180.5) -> -3.0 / 3.89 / 4.39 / 4.17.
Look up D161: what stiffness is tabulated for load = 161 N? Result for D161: 4.577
